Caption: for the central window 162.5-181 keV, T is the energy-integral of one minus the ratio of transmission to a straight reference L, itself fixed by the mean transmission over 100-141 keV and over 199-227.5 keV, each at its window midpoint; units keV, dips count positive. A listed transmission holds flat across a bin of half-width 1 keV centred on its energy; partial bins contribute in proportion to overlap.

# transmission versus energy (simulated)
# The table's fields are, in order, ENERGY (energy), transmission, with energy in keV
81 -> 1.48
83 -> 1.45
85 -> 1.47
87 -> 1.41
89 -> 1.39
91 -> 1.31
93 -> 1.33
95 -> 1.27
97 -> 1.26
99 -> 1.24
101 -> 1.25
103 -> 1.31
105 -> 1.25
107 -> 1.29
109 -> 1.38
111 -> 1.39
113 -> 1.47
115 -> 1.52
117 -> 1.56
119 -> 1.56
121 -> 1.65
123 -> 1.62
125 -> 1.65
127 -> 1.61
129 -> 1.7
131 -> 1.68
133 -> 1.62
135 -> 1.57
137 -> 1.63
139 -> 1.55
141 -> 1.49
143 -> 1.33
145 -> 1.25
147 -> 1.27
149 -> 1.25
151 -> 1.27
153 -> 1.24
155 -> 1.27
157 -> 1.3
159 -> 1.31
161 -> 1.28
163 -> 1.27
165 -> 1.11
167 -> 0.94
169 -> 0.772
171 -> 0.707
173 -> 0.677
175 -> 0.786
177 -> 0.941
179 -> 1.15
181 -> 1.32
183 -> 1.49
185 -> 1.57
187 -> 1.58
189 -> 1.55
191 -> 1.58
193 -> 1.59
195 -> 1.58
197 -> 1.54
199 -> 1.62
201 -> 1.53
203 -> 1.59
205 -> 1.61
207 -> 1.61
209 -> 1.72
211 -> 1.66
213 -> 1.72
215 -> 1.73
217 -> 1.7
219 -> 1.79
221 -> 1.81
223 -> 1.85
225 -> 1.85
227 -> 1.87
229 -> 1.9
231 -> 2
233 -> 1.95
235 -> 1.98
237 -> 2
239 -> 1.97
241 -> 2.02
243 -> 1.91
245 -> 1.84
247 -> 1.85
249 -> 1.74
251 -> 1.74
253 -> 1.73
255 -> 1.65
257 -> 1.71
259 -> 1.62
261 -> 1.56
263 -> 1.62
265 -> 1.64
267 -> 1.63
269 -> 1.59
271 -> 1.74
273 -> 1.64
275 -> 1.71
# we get 7.8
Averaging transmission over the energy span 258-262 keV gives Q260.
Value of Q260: 1.59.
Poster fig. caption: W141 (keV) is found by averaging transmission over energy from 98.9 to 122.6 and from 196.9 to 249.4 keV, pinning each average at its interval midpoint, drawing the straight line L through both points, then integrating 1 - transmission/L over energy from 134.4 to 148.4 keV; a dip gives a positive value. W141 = 0.8 keV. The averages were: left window 1.42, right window 1.8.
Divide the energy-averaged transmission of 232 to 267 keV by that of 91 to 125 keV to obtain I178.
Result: 1.28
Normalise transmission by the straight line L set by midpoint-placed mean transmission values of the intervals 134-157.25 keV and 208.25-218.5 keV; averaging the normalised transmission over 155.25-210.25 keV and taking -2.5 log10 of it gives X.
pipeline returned 0.182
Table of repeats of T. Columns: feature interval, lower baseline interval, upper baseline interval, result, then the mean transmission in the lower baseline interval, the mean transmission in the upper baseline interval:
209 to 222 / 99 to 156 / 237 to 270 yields -0.6 keV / 1.45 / 1.75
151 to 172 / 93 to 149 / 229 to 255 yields 6.1 keV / 1.45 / 1.89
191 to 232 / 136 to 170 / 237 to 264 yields -3.6 keV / 1.27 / 1.77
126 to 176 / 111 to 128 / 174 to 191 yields 6.1 keV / 1.57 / 1.31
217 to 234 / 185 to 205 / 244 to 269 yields -2.4 keV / 1.57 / 1.69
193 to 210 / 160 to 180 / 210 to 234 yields -1.4 keV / 0.963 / 1.82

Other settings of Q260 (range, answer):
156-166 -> 1.25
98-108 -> 1.27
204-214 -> 1.66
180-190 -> 1.5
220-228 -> 1.85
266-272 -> 1.65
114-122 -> 1.57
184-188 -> 1.58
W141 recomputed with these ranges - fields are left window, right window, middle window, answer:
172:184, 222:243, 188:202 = -2.5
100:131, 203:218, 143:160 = 3.1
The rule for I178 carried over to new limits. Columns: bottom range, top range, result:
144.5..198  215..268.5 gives 1.45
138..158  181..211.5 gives 1.19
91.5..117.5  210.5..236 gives 1.37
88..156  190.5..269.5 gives 1.22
